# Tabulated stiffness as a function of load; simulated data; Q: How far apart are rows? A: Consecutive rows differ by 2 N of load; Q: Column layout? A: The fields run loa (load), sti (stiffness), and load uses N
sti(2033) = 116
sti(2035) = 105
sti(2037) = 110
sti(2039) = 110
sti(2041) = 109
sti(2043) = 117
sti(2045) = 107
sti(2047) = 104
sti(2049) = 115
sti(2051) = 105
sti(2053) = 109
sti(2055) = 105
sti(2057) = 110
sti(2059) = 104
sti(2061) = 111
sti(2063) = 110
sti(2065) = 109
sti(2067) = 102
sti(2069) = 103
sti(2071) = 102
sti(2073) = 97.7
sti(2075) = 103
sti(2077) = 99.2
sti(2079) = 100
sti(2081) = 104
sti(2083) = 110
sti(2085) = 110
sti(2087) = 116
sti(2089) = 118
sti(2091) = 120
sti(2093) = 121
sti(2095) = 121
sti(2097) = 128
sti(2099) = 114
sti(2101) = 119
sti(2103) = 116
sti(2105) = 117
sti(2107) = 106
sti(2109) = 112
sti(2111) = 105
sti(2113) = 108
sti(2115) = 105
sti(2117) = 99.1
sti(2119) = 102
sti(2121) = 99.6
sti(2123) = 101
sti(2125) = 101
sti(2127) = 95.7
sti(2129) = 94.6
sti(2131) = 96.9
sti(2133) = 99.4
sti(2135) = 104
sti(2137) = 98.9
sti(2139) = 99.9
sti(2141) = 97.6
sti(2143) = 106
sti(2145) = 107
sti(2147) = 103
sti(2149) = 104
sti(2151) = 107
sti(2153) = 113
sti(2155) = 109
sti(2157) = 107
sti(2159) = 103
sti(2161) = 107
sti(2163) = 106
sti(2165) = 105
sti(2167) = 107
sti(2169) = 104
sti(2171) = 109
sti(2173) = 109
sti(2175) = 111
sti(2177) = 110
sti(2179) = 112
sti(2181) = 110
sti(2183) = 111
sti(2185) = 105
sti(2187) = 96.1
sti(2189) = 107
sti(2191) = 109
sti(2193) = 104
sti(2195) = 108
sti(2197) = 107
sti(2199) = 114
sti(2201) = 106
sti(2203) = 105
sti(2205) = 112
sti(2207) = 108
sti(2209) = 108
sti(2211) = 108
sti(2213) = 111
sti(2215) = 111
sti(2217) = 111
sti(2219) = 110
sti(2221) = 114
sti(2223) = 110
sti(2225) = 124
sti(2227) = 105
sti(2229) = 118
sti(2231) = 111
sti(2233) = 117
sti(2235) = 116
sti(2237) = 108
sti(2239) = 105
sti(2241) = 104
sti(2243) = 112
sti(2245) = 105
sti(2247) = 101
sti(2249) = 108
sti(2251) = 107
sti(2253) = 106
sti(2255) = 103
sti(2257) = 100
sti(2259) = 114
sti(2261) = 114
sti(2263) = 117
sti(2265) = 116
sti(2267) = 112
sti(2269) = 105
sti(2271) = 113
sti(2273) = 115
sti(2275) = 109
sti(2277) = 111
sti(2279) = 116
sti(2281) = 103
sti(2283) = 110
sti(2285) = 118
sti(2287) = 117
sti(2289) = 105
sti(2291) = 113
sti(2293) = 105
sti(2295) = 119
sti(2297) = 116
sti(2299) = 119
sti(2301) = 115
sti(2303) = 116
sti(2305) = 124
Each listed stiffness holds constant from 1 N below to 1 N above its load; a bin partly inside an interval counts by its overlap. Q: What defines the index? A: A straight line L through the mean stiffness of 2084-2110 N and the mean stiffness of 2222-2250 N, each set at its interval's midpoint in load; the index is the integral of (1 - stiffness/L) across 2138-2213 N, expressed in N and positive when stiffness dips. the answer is 4.08 N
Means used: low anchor 117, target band 107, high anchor 110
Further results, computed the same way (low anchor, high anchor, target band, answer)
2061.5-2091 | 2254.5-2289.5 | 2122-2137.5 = 1.3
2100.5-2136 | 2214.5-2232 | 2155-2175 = 0.3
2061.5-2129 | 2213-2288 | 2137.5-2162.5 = 0.9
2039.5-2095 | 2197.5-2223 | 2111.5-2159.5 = 2.9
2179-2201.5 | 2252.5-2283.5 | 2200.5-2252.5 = -0.5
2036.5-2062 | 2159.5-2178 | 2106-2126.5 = 0.8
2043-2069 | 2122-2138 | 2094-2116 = -2.5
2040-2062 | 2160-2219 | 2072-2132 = 0.3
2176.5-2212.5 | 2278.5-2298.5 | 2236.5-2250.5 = 0.5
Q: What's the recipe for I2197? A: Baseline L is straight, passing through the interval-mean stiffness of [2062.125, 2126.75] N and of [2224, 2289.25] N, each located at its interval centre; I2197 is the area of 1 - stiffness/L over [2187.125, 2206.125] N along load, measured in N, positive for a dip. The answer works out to 0.4 N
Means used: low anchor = 109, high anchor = 111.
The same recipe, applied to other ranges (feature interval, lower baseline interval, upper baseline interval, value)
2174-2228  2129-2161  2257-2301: -0.9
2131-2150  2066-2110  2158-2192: 1.2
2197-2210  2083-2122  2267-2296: 0.4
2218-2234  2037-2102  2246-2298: -0.5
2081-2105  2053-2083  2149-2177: -2.6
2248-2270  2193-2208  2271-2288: 0.4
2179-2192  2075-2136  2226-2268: 0.2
